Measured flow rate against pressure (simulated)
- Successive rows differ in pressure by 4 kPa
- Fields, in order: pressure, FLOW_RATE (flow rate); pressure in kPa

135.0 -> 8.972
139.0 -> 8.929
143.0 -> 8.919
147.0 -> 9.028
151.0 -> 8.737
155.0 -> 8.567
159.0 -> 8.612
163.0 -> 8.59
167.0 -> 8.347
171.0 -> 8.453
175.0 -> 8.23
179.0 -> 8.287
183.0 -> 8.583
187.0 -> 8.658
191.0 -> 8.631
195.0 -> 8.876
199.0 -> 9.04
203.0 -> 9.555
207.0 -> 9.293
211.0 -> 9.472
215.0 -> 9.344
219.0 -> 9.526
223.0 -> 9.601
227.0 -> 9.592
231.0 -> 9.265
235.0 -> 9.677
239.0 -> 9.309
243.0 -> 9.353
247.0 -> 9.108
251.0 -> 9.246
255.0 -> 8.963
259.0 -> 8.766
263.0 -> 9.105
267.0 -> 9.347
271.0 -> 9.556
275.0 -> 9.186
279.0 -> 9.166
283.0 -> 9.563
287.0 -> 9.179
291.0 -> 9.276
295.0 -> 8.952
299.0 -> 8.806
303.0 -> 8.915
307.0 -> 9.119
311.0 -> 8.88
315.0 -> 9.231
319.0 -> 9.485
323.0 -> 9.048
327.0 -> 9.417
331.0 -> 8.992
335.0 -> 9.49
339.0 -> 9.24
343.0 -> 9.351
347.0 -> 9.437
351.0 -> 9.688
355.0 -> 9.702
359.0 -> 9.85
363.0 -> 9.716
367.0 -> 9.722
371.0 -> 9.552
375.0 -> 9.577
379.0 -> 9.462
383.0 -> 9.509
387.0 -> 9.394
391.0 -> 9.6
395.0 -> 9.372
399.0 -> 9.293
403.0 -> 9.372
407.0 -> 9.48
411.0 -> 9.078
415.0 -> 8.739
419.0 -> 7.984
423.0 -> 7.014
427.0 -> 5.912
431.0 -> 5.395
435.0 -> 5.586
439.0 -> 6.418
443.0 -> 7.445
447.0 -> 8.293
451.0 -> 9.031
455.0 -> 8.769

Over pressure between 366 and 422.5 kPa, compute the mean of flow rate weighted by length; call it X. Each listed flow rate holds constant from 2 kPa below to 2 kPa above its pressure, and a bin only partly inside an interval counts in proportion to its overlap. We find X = 9.23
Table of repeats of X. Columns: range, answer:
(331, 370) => 9.55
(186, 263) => 9.23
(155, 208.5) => 8.69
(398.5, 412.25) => 9.32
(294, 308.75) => 8.94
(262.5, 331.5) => 9.18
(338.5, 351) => 9.41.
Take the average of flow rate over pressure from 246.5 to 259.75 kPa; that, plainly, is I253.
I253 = 9.03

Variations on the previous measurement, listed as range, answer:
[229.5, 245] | 9.41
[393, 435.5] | 8.01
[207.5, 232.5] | 9.46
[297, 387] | 9.37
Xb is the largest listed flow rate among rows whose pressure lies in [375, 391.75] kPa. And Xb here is 9.6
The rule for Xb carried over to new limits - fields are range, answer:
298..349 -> 9.49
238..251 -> 9.353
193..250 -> 9.677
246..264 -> 9.246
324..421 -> 9.85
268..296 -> 9.563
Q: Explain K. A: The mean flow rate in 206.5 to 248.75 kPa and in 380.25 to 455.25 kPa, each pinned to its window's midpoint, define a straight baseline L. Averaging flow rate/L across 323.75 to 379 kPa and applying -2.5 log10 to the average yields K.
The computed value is -0.11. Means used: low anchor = 9.42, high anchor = 8.19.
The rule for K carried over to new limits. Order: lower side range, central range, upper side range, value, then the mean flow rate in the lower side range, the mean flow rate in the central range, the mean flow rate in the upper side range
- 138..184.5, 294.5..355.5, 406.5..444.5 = -0.19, 8.6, 9.23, 7.22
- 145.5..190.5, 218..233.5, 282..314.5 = -0.09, 8.55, 9.5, 9.08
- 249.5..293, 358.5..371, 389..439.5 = -0.16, 9.21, 9.72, 7.99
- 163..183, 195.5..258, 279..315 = -0.08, 8.38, 9.34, 9.1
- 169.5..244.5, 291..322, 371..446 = -0.05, 9.09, 9.07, 8.29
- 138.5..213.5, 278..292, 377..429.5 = -0.06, 8.78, 9.31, 8.75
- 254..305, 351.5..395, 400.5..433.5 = -0.16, 9.14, 9.6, 7.86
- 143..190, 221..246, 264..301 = -0.06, 8.57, 9.45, 9.22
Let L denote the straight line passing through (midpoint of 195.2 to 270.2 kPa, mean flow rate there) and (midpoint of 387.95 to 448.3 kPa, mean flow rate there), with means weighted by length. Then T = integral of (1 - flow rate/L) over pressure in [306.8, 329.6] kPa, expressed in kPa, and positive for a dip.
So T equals -1.4 kPa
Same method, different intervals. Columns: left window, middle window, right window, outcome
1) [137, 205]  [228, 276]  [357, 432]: -2.60 kPa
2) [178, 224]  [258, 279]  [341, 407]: 0.11 kPa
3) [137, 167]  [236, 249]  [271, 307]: -0.40 kPa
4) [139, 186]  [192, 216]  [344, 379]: -1.15 kPa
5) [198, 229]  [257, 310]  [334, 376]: 2.03 kPa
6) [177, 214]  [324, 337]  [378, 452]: -1.21 kPa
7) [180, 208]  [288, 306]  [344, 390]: 0.61 kPa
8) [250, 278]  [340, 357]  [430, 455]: -2.63 kPa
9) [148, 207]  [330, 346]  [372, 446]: -1.71 kPa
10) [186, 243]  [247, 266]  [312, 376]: 0.60 kPa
